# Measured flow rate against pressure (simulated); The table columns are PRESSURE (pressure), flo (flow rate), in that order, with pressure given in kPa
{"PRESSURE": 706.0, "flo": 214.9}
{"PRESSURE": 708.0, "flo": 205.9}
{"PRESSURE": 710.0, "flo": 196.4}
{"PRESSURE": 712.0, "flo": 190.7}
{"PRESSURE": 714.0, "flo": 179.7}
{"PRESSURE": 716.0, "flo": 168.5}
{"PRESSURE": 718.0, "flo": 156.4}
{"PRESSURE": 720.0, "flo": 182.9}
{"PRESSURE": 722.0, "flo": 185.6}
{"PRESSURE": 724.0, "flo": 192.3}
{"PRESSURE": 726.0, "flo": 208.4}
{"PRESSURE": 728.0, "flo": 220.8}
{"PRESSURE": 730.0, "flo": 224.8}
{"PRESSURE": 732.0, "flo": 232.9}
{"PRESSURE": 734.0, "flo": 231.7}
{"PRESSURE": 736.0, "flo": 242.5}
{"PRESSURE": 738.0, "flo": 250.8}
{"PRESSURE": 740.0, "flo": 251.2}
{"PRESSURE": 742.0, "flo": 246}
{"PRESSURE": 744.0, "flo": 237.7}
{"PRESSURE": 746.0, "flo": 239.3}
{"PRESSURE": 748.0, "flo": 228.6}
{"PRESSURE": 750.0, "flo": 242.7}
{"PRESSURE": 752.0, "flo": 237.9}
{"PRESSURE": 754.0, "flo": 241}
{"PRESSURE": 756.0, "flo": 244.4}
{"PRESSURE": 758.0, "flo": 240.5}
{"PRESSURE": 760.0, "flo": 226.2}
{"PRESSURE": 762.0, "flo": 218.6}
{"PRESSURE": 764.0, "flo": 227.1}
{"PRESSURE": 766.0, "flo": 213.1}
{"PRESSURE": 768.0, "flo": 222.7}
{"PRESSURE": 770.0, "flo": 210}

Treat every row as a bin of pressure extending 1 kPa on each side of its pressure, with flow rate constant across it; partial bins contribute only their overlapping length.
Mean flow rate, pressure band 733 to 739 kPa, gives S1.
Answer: 242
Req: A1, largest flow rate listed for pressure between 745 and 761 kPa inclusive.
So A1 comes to 244.4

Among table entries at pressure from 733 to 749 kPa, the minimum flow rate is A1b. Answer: 228.6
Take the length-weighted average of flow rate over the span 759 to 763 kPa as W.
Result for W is 222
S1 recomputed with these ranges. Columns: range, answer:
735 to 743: 248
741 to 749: 238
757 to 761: 233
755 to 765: 231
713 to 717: 174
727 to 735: 228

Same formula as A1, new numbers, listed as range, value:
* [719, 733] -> 232.9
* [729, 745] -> 251.2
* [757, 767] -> 240.5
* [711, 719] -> 190.7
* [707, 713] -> 205.9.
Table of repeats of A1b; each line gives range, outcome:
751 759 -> 237.9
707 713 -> 190.7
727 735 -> 220.8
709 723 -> 156.4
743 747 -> 237.7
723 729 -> 192.3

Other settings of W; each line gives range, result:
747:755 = 238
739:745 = 245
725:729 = 215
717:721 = 170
